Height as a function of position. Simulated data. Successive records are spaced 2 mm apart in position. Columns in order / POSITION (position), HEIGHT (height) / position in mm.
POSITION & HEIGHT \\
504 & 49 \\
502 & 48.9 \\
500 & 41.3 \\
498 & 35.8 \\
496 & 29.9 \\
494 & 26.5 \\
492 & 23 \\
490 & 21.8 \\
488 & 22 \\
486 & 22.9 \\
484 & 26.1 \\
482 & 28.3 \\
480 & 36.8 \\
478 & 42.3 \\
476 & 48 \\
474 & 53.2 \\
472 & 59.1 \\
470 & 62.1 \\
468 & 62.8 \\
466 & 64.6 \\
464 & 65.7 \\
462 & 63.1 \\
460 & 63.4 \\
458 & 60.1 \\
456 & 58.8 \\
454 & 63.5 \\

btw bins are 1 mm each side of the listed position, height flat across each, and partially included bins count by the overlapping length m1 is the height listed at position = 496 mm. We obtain 29.9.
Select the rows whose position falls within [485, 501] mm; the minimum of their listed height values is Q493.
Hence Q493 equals 21.8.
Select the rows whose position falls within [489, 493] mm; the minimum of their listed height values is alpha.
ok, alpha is 21.8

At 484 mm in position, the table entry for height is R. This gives 26.1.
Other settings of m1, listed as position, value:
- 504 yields 49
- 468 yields 62.8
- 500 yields 41.3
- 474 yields 53.2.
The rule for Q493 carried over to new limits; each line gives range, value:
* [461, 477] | 48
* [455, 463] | 58.8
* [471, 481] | 36.8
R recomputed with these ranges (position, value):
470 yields 62.1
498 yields 35.8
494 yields 26.5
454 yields 63.5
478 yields 42.3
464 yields 65.7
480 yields 36.8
